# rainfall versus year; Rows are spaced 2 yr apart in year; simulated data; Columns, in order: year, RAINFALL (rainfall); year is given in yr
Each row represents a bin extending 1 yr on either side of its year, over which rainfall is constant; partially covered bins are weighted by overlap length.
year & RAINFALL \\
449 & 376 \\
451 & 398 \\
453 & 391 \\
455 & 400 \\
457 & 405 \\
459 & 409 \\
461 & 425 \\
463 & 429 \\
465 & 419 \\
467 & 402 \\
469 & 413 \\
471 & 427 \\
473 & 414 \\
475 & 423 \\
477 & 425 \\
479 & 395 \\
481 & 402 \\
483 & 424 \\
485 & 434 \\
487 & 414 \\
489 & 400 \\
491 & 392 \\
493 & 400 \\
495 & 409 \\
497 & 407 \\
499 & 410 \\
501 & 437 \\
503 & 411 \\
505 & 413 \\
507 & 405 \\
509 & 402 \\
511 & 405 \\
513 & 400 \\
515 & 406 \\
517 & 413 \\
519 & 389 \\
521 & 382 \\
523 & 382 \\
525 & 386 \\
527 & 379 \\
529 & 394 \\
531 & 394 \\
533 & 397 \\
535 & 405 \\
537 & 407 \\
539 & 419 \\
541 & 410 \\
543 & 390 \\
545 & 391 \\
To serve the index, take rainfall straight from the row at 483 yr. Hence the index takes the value 424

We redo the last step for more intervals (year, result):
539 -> 419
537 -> 407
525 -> 386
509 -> 402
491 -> 392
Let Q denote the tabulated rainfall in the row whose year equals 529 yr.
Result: 394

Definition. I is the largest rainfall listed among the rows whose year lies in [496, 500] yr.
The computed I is 410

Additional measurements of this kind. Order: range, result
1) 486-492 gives 414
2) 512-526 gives 413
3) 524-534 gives 397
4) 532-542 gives 419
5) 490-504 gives 437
